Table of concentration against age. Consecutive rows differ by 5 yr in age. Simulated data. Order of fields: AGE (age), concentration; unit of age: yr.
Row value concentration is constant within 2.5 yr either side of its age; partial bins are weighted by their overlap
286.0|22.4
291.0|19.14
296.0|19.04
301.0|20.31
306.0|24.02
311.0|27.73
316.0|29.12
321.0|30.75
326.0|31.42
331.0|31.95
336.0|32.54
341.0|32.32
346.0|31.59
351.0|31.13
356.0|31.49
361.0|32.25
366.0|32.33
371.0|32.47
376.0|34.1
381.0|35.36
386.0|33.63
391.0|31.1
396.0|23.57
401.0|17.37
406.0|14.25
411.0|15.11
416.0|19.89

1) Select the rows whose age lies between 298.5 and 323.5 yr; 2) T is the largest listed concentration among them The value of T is 30.75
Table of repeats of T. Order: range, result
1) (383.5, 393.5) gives 33.63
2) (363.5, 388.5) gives 35.36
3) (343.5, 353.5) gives 31.59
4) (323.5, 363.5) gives 32.54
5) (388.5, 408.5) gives 31.1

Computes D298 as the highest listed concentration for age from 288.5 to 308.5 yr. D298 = 24.02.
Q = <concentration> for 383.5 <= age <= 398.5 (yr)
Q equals 29.4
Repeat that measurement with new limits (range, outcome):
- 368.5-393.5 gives 33.3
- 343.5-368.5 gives 31.8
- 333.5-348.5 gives 32.1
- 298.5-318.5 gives 25.3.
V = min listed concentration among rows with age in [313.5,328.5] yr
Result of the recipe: 29.12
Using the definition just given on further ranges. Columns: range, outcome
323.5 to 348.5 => 31.42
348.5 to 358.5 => 31.13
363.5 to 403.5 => 17.37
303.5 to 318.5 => 24.02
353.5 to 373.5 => 31.49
